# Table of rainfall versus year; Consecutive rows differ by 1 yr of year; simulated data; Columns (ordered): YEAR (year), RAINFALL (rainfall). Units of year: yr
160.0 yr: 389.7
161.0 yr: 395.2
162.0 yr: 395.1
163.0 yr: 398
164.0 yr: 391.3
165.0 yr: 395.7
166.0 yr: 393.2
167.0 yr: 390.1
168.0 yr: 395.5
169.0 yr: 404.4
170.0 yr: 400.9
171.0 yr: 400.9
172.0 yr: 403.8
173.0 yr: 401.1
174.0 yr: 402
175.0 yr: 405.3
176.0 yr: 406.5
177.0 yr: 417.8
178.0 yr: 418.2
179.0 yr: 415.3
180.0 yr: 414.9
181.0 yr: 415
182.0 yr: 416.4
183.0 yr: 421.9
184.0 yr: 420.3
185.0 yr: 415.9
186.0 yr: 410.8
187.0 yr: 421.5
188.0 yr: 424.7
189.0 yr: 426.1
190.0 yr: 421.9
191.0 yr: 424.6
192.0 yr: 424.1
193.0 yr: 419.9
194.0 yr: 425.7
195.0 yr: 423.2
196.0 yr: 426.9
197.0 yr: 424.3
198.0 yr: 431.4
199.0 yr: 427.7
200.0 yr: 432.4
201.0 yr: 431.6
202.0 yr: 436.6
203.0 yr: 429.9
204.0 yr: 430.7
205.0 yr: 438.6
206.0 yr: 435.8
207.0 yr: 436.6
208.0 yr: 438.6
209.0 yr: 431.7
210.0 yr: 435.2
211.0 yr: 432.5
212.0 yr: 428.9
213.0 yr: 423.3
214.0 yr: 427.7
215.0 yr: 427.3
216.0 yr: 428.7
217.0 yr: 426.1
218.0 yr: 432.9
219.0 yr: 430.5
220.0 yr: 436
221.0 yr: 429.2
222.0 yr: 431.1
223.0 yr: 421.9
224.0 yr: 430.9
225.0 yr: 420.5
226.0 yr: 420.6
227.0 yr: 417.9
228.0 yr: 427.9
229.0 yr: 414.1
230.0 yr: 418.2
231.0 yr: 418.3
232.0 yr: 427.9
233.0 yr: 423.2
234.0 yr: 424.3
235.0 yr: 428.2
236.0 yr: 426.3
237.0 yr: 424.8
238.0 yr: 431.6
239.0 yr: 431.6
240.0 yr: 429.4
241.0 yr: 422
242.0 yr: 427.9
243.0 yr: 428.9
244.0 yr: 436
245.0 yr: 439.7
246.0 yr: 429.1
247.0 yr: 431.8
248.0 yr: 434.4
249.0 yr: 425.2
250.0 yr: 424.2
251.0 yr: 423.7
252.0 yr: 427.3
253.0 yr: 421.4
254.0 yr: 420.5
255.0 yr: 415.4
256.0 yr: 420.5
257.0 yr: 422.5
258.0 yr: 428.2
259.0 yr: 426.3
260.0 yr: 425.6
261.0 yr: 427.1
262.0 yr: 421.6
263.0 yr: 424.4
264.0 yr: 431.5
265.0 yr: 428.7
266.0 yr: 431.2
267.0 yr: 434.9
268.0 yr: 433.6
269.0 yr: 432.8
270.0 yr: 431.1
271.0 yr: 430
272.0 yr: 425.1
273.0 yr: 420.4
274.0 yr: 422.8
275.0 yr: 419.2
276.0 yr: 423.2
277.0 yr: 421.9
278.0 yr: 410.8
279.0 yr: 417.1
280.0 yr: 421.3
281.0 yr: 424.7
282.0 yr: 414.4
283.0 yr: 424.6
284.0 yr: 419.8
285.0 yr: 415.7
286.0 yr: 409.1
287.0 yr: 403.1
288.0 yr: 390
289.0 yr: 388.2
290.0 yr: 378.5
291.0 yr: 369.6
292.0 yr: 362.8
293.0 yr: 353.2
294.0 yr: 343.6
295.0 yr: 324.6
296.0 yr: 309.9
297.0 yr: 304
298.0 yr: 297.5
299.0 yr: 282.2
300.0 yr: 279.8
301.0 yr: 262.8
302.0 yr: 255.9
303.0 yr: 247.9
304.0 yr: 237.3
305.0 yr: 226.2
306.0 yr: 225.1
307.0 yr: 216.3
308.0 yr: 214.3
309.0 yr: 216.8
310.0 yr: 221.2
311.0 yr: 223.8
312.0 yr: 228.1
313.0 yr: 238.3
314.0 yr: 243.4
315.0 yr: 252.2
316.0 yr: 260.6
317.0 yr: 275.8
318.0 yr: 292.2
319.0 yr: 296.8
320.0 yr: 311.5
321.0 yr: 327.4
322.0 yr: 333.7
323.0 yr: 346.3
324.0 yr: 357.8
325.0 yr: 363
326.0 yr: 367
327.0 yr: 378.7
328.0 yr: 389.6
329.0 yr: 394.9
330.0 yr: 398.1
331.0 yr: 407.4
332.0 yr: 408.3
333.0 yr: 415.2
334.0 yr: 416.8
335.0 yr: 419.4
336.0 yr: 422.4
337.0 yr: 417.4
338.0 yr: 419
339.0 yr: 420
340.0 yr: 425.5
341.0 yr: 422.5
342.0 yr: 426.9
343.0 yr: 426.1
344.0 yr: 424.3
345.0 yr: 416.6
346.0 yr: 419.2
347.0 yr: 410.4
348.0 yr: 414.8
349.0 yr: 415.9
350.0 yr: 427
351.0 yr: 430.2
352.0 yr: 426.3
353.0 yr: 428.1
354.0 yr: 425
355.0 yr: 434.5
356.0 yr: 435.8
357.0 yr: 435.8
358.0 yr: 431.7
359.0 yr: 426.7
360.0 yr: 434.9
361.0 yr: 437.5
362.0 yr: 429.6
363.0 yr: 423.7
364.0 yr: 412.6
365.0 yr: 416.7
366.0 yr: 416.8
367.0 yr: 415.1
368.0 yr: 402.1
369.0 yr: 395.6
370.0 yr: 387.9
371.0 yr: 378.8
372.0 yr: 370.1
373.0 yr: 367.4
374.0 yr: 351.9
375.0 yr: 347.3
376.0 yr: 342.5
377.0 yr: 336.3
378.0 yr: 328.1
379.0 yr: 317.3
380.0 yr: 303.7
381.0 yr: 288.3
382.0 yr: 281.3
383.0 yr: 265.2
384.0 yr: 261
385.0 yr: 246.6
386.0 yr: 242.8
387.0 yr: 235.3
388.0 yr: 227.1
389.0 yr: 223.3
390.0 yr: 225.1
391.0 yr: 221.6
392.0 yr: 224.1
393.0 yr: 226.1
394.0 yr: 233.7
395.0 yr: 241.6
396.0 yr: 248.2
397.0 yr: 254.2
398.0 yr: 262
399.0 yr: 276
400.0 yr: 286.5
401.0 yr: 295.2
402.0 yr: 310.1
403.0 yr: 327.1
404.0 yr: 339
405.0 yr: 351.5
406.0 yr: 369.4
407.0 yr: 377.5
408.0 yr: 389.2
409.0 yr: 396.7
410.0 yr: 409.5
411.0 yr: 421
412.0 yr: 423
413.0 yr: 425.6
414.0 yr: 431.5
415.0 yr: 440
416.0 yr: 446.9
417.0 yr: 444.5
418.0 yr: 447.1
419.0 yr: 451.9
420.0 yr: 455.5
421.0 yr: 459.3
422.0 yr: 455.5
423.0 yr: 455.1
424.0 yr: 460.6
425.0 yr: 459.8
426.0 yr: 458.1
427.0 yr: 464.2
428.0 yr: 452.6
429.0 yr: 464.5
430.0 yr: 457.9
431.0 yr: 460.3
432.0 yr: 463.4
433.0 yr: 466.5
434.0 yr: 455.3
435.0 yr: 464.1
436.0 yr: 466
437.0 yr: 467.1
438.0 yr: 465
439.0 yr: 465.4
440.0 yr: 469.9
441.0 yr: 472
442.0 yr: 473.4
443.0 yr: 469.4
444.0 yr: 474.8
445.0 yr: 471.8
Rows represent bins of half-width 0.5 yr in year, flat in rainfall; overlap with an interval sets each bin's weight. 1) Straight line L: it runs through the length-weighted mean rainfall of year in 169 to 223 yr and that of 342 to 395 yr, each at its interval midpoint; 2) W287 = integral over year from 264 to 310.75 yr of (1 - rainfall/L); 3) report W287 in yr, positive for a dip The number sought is 3.9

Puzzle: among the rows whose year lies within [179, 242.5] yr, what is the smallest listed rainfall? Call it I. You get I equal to 410.8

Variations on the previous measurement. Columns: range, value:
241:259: 415.4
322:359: 333.7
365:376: 342.5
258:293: 353.2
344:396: 221.6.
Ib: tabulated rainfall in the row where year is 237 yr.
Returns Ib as 424.8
